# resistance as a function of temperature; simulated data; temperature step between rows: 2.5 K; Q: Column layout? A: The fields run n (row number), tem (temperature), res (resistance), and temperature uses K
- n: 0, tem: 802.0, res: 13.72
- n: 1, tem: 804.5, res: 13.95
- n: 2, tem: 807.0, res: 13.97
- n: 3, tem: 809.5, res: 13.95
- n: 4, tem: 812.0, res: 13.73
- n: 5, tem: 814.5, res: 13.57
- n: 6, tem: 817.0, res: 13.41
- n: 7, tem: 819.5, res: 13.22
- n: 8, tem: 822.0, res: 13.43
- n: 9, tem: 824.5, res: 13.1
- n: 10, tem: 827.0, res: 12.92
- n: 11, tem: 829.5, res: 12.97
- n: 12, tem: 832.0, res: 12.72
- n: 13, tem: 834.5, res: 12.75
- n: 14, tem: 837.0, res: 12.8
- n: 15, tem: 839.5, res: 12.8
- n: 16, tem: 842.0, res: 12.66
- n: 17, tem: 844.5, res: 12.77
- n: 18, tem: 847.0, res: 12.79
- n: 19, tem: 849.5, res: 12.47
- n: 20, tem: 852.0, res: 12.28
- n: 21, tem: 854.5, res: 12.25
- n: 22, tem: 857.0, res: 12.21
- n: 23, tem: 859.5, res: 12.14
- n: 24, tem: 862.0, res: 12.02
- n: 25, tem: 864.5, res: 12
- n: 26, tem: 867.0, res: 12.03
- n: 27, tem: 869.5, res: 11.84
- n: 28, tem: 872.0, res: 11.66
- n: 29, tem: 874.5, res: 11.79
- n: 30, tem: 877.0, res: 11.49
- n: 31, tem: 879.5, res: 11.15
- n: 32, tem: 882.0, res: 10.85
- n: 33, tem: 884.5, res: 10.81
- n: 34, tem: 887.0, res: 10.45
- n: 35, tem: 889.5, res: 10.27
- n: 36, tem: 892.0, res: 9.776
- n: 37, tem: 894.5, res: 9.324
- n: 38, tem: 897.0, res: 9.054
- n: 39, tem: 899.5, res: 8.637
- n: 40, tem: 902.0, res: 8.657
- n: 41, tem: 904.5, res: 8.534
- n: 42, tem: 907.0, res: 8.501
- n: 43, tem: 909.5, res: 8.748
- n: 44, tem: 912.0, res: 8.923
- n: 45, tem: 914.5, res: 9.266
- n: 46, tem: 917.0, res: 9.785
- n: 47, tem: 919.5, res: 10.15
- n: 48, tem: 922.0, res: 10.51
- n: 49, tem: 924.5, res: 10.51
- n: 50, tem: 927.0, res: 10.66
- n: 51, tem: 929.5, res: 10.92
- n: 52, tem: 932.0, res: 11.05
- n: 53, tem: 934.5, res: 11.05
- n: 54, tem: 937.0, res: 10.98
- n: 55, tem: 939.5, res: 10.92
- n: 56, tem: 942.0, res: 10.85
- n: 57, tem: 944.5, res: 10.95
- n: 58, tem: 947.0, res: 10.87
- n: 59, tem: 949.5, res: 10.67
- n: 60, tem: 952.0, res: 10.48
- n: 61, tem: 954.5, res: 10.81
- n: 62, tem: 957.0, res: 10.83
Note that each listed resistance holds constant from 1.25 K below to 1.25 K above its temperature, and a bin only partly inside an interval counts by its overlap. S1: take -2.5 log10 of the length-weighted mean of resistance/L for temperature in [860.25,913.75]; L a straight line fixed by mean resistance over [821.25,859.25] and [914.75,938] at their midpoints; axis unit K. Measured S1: 0.12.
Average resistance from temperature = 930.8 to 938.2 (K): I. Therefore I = 11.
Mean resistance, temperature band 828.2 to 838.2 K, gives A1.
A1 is 12.8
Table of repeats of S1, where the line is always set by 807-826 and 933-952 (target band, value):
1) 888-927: 0.22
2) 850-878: 0.05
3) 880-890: 0.14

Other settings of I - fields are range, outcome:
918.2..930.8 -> 10.5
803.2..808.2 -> 14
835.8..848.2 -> 12.8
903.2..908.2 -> 8.52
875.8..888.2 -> 10.9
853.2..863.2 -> 12.2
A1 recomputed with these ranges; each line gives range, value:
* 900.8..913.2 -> 8.67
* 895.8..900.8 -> 8.84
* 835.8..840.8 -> 12.8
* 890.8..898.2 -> 9.38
